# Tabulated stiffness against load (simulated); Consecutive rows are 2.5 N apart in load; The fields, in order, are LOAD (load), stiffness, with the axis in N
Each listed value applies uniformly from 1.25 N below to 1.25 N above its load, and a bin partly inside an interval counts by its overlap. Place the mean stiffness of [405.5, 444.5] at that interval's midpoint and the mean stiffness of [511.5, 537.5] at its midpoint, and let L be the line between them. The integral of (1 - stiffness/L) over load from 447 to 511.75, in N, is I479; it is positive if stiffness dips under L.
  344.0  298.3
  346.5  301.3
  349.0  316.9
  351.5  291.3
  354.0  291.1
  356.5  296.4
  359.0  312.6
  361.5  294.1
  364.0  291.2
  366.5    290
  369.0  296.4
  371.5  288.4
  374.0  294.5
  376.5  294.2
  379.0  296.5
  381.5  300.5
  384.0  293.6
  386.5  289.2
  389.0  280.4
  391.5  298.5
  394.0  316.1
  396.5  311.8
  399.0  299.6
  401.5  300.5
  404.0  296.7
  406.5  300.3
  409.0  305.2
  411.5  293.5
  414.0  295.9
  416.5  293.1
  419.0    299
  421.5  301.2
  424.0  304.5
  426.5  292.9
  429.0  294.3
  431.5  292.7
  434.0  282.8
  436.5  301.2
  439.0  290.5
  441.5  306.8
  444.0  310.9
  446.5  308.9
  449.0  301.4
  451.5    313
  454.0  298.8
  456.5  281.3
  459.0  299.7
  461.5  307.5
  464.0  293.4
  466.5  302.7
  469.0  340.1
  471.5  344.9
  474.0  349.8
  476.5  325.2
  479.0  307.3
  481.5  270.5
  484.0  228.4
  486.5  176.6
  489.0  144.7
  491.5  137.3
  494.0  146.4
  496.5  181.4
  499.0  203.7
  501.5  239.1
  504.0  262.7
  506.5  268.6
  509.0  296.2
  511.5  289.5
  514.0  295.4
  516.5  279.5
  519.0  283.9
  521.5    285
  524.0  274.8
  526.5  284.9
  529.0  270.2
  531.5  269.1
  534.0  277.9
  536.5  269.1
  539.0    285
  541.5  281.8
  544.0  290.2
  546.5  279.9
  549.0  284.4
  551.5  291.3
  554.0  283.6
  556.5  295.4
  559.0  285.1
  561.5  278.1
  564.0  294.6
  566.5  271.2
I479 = 5.0 N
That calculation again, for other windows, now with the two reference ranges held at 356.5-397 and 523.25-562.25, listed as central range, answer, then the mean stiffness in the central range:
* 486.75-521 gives 6.29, 232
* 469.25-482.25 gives -1.60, 323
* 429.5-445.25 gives -0.34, 297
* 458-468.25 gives -0.50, 303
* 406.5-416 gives -0.15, 298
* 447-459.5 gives -0.43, 299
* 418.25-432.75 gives -0.26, 297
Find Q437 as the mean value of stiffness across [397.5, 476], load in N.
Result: 304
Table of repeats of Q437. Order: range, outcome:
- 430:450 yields 299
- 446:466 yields 300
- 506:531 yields 283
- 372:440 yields 297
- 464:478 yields 329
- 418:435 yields 295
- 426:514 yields 274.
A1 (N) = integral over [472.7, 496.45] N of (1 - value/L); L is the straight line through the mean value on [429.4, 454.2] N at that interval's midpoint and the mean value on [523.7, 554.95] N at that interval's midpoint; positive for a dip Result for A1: 5.1 N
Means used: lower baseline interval 301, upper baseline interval 280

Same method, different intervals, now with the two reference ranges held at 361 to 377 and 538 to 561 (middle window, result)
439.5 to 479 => -3.1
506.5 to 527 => 0.2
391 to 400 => -0.5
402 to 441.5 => -0.8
